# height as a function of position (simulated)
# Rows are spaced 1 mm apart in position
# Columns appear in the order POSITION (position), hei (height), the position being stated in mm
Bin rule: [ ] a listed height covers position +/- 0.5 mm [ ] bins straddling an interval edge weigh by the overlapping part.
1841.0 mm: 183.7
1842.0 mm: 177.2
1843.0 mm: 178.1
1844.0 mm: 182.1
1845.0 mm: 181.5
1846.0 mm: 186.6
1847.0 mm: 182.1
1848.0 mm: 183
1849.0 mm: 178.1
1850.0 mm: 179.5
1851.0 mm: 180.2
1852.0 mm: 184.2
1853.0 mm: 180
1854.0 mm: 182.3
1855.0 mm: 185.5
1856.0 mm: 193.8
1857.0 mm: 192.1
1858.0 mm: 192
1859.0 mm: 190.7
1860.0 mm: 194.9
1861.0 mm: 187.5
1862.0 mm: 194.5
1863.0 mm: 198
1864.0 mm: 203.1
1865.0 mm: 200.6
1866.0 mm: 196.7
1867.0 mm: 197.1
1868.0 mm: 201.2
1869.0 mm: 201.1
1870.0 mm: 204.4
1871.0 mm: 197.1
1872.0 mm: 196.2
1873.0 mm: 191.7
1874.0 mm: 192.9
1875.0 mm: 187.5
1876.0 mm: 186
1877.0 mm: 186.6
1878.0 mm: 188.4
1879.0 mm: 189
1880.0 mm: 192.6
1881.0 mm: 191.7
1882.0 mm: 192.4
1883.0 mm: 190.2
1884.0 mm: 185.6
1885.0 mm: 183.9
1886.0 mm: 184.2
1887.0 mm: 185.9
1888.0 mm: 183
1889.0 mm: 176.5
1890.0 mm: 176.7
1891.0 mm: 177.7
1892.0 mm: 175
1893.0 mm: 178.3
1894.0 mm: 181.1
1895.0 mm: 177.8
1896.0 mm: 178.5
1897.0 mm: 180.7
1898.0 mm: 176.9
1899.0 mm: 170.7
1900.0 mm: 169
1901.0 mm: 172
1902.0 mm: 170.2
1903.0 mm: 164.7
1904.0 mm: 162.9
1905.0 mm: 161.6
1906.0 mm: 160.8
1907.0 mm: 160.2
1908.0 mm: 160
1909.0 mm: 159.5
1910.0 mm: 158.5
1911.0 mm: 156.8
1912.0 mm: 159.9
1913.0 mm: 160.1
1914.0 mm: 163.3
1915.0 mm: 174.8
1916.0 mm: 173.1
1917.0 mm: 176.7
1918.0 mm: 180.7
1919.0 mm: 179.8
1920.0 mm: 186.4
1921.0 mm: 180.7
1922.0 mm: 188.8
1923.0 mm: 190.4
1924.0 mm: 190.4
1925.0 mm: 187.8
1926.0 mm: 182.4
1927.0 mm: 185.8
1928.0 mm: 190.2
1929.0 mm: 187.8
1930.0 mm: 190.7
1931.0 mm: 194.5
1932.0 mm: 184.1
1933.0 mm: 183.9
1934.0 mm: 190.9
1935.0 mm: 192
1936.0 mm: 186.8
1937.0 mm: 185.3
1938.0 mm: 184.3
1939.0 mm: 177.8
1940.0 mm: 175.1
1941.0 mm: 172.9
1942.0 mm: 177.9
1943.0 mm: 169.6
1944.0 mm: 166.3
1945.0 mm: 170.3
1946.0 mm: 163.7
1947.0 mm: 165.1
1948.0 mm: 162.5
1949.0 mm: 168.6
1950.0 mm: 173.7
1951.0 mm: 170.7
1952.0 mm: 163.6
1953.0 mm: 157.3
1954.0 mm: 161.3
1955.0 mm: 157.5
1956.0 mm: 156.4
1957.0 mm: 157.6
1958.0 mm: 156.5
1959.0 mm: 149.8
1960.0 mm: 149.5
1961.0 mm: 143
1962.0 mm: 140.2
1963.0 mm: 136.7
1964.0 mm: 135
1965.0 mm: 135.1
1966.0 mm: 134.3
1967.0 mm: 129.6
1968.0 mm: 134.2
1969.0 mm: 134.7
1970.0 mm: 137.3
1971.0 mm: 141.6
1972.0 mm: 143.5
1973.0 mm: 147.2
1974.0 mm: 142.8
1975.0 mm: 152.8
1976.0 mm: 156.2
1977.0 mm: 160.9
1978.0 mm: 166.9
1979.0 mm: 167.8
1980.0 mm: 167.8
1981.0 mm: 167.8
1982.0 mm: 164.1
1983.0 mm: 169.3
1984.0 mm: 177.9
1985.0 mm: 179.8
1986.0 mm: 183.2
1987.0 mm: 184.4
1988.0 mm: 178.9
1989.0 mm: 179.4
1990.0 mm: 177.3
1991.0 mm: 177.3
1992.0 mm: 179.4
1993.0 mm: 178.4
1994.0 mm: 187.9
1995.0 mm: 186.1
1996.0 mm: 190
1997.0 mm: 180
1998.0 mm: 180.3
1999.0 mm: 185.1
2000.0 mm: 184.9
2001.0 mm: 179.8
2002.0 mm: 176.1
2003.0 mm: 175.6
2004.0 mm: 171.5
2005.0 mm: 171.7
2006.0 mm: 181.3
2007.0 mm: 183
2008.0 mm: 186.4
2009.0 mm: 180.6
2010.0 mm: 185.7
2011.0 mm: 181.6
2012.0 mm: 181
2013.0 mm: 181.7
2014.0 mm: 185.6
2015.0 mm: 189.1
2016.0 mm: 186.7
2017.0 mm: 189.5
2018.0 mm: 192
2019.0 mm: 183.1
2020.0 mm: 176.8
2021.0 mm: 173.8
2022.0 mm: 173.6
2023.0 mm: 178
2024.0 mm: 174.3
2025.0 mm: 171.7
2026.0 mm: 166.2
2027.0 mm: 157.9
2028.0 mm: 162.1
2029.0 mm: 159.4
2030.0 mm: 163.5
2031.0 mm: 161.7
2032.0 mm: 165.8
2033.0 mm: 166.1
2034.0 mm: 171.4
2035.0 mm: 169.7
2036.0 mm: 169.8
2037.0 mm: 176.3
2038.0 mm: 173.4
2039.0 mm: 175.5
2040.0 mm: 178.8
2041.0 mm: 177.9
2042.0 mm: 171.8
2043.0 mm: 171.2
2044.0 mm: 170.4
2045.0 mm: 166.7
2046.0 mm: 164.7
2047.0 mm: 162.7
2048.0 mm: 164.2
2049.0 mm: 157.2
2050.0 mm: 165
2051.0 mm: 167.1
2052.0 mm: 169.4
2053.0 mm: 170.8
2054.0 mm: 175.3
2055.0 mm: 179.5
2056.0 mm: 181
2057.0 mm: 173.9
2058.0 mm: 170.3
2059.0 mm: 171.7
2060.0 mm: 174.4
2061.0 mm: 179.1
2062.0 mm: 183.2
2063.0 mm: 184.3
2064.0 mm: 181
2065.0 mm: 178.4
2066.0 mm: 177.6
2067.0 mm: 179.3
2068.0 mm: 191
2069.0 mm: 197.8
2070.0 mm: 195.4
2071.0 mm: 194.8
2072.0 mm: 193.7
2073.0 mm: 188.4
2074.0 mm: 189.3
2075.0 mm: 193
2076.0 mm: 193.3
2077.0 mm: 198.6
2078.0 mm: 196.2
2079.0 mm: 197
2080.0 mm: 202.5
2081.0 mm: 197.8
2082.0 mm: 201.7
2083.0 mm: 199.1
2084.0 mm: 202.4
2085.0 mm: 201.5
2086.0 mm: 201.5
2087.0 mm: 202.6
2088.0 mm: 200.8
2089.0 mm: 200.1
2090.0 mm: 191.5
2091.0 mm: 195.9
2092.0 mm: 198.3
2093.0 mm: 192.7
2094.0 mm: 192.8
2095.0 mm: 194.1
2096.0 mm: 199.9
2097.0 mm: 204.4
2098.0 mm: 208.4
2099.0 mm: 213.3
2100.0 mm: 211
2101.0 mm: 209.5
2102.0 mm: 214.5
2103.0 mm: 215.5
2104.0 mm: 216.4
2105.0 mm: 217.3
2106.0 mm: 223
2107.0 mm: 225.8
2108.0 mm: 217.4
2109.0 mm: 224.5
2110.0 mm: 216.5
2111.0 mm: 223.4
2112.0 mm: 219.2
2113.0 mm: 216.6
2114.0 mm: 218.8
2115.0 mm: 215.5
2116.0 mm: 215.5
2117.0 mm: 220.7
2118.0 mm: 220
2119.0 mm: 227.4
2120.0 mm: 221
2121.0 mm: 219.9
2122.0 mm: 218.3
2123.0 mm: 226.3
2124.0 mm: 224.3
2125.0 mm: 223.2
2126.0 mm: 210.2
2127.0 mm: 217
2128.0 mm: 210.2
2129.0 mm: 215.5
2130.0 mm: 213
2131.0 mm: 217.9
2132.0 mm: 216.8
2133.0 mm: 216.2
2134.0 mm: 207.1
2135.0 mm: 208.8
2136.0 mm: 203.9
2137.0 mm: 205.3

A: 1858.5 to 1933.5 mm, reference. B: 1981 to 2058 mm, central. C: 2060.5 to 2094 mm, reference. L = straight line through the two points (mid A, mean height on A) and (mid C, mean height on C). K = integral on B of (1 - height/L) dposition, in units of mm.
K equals 5.8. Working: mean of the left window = 182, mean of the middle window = 175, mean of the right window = 193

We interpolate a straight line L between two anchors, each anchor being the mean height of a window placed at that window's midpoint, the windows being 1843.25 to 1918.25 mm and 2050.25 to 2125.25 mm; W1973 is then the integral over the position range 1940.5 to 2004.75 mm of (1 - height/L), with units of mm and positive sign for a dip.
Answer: 8.9 mm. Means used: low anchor 182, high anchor 200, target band 164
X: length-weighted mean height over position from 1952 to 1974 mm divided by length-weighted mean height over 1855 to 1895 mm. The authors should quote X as 0.8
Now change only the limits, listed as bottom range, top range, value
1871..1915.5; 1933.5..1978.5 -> 0.90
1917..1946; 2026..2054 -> 0.92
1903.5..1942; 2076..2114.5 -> 1.17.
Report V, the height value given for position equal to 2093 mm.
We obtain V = 192.7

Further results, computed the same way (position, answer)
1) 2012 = 181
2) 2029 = 159.4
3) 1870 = 204.4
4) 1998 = 180.3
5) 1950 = 173.7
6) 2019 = 183.1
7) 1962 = 140.2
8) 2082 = 201.7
